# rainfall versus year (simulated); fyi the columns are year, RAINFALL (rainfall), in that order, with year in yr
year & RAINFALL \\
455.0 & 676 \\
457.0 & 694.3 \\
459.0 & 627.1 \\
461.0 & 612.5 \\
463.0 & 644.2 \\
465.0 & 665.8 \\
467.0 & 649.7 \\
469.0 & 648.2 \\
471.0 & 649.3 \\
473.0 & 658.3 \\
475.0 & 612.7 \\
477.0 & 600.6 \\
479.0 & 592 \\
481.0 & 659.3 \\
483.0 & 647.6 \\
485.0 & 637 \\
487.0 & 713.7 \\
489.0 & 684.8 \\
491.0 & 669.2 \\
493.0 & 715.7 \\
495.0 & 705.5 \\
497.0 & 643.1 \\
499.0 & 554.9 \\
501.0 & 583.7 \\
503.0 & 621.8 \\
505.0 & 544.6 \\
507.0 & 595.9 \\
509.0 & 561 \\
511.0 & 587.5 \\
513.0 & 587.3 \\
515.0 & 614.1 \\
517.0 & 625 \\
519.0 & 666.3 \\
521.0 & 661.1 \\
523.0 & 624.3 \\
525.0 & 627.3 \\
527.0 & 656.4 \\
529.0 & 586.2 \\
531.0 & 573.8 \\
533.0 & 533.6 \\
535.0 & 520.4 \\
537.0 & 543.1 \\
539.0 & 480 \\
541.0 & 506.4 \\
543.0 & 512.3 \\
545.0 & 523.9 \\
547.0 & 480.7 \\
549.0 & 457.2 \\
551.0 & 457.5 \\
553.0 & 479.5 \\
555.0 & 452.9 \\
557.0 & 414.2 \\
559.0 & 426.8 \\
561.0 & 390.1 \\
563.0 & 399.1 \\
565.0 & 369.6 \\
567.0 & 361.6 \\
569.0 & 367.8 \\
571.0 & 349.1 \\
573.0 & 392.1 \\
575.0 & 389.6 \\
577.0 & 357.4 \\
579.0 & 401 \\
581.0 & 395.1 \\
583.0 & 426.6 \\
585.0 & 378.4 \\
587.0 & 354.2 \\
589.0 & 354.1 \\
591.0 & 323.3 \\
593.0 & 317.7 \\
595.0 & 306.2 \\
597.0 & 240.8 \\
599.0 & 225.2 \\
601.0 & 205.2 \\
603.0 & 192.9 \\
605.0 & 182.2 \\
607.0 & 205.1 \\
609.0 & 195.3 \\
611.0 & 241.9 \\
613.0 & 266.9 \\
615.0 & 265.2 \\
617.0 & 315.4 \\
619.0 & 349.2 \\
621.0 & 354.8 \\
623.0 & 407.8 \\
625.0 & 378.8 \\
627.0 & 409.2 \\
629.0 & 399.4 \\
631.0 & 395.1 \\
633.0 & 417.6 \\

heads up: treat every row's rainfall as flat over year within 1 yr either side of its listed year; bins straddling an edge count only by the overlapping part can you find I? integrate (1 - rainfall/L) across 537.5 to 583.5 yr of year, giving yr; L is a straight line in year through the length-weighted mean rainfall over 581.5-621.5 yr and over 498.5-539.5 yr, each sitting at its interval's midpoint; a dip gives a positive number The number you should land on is 1.0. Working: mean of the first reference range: 590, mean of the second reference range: 286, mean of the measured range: 427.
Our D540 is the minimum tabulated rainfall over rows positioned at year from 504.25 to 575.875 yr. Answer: 349.1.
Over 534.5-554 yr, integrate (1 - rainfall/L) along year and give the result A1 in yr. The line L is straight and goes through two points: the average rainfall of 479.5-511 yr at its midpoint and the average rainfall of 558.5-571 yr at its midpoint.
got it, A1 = -1.7 yr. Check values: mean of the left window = 634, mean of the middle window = 495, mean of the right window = 381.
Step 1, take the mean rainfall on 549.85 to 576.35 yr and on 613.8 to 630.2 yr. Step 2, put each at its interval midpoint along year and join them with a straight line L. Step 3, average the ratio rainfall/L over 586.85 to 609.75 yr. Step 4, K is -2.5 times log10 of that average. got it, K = 0.43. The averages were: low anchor 404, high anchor 359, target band 256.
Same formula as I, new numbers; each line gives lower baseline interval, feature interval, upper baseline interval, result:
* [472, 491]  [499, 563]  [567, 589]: -4.1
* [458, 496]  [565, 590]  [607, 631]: 2.5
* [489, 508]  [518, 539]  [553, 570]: -2.9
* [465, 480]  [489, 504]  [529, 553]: -1.4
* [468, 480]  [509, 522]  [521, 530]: 0.2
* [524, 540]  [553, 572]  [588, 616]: 1.4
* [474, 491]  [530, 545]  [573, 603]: -1.3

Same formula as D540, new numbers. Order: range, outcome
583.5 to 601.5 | 205.2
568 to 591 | 323.3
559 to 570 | 361.6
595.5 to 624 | 182.2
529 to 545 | 480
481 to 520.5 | 544.6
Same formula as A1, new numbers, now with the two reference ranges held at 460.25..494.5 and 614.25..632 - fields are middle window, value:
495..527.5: -1.5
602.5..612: 4.6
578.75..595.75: 2.9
